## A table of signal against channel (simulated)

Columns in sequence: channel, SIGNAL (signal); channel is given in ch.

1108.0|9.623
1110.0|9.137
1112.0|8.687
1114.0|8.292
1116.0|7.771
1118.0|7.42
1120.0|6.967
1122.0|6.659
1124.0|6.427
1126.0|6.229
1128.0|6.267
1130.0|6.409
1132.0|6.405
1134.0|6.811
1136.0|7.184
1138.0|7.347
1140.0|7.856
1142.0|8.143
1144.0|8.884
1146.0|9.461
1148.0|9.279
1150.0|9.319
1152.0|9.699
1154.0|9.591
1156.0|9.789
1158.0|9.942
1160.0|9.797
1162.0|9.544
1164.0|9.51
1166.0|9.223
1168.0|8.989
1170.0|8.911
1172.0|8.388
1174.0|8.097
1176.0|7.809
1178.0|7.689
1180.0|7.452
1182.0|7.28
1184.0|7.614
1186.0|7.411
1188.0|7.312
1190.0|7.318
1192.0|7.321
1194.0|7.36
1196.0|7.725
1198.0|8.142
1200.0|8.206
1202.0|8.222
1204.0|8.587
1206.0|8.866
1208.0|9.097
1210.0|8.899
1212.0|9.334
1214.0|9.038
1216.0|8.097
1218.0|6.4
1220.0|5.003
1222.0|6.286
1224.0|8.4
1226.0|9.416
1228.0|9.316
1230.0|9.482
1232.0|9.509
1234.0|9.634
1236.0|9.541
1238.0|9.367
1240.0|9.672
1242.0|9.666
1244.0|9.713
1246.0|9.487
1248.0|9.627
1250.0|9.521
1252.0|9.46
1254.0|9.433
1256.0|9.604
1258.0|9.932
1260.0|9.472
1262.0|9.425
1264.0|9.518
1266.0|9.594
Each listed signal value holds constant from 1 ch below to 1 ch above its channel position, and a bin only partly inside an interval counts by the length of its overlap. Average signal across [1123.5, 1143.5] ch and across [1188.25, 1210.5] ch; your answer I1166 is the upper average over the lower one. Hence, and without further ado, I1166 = 1.16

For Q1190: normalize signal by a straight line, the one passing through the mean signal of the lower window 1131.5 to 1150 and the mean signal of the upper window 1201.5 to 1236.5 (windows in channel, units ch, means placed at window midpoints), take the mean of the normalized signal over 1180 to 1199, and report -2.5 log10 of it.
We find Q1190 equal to 0.11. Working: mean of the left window 8.05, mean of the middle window 7.5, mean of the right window 8.5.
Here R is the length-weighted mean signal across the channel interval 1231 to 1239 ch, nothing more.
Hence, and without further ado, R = 9.51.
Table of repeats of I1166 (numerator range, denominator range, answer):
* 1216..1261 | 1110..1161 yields 1.12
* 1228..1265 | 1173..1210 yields 1.21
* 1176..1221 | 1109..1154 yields 1.00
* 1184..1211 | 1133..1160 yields 0.92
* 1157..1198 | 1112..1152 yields 1.08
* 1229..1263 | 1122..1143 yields 1.39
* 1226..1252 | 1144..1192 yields 1.10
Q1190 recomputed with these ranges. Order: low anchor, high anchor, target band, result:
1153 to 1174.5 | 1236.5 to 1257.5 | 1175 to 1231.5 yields 0.18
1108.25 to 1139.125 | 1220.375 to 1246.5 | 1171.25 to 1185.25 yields 0.06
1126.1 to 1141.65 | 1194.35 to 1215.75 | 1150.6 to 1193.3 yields -0.10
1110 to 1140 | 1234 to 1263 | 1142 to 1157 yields -0.22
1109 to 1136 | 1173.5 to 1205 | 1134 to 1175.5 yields -0.19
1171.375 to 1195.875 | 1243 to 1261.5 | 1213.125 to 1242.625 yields 0.04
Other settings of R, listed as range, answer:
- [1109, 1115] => 8.71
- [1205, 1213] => 9.05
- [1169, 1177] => 8.3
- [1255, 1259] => 9.77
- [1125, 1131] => 6.3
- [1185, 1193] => 7.34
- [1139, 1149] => 8.72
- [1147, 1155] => 9.47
